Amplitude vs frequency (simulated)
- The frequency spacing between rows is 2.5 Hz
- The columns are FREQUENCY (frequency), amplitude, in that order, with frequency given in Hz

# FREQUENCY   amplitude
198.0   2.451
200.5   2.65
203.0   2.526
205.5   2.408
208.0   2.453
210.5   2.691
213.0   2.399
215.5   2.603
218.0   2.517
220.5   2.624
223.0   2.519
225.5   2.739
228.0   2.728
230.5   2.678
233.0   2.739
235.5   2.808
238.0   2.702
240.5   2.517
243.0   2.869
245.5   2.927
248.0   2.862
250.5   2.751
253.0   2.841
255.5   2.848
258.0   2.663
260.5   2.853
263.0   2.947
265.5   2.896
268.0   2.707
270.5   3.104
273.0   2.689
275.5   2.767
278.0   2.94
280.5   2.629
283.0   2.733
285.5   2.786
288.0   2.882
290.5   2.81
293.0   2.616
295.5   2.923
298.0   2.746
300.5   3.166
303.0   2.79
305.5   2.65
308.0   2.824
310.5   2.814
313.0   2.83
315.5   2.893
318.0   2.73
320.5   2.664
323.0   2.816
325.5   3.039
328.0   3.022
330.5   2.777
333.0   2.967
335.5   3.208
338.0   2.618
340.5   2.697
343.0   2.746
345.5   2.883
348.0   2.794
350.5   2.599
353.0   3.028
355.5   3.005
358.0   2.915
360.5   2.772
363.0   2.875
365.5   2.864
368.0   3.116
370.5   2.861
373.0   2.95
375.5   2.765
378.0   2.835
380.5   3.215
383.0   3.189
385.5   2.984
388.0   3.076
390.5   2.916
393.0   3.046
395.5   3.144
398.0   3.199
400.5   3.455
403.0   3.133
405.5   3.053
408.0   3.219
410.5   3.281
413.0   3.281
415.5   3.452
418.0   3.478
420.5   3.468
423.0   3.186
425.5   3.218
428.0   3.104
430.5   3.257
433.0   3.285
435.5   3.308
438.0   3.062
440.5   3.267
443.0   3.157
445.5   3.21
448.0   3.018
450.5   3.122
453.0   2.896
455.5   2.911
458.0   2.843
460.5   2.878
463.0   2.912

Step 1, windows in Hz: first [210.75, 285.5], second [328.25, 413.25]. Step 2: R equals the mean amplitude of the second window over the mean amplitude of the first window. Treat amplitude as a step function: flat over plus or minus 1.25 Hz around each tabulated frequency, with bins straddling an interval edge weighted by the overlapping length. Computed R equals 1.1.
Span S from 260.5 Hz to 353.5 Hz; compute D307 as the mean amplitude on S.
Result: 2.83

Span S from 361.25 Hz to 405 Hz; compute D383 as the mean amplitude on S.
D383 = 3.03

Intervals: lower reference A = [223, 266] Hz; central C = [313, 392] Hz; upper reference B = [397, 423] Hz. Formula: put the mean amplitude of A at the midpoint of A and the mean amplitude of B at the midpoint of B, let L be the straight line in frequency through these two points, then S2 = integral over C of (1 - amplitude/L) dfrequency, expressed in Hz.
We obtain 5.56 Hz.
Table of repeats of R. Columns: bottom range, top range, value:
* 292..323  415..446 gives 1.16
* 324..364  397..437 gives 1.14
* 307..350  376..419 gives 1.12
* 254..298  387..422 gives 1.15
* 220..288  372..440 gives 1.14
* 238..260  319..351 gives 1.02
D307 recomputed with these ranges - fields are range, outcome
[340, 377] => 2.86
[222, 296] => 2.78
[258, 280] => 2.84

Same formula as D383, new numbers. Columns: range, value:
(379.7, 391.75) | 3.07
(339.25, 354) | 2.79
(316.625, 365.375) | 2.85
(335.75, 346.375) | 2.78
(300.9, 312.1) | 2.8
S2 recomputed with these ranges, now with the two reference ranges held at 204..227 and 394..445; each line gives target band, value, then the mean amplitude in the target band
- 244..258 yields -0.8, 2.83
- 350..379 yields 1.6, 2.89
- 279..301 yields 0.1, 2.8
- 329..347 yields 0.8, 2.84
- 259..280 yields -0.9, 2.85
